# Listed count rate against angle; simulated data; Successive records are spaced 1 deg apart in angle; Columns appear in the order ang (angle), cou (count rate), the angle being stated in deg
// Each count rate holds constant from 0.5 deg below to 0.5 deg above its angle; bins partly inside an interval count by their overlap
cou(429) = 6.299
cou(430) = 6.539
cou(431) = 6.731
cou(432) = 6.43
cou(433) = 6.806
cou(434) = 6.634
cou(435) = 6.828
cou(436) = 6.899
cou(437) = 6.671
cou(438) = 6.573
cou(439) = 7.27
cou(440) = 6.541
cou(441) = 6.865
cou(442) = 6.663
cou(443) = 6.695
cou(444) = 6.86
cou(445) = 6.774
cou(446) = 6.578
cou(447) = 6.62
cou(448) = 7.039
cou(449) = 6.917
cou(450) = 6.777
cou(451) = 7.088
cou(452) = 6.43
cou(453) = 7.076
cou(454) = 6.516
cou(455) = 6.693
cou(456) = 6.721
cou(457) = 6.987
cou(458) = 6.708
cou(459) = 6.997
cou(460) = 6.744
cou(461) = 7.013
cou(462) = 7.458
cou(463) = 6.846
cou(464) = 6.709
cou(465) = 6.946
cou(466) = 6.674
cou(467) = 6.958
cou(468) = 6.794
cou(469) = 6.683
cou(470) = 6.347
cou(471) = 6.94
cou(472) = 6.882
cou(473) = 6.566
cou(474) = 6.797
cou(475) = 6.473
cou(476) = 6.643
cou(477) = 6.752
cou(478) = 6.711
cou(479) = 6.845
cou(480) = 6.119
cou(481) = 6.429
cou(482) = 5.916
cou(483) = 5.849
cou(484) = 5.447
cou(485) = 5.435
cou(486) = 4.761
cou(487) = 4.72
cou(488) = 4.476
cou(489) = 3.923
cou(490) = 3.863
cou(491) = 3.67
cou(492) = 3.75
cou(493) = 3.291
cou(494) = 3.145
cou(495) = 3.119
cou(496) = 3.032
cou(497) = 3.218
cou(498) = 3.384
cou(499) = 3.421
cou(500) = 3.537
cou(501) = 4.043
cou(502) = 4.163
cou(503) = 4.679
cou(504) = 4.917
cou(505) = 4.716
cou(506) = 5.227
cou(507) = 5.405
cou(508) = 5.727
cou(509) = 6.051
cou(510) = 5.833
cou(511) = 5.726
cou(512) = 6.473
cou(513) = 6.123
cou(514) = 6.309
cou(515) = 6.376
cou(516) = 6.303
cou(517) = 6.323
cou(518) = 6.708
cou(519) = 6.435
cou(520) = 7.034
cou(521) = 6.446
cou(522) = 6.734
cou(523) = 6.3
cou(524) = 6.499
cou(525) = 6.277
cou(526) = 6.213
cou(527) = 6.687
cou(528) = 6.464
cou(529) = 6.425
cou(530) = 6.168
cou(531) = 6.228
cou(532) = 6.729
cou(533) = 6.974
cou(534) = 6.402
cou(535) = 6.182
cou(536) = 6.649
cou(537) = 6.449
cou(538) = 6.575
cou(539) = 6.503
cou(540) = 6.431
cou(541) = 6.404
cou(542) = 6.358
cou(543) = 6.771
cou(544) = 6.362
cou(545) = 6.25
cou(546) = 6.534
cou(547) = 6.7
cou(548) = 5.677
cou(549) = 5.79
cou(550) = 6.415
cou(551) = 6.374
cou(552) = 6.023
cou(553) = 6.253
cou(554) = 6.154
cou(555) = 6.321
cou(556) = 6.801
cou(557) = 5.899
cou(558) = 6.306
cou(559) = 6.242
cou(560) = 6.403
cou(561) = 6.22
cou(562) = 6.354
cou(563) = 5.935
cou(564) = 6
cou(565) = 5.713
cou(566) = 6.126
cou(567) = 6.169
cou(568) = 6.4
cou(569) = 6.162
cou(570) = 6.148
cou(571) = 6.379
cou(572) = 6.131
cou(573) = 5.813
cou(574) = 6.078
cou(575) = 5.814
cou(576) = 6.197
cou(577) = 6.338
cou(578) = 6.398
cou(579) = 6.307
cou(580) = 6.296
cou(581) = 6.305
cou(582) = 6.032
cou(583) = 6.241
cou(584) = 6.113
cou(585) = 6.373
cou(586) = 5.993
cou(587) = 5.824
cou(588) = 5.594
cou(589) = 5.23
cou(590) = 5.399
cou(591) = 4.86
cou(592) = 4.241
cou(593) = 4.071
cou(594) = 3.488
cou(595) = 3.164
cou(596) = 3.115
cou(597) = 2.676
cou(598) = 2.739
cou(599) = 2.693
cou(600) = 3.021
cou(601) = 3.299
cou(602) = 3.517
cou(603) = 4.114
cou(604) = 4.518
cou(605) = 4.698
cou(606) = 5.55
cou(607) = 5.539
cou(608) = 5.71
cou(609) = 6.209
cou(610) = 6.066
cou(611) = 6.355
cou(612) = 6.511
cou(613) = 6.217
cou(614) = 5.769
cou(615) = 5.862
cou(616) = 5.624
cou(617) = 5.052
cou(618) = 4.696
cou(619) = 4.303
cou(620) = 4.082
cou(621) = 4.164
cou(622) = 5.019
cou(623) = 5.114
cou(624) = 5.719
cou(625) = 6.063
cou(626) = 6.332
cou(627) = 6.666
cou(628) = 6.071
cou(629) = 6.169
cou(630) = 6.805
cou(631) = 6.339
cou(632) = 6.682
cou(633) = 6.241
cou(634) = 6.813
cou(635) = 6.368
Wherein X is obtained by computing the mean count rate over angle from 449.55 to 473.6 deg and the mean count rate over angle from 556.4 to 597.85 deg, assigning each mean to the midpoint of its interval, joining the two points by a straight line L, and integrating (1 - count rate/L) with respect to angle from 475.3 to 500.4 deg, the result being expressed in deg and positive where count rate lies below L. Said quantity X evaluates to 7.1 deg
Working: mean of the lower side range 6.81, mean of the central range 4.72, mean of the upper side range 5.65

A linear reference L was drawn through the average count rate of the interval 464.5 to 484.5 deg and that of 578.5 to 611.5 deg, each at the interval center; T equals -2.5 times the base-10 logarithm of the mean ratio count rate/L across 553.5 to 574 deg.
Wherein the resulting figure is -0.16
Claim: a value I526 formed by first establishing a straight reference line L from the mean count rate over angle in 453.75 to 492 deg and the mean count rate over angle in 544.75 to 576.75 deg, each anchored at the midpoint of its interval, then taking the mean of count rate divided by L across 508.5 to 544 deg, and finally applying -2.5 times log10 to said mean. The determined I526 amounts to -0.04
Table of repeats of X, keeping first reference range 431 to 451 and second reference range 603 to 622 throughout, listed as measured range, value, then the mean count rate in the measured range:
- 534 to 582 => -3.8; 6.26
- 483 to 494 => 3.5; 4.35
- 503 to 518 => 0.9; 5.81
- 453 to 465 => -0.5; 6.87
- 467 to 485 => 0.0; 6.47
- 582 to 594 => 0.3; 5.39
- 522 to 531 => -0.5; 6.39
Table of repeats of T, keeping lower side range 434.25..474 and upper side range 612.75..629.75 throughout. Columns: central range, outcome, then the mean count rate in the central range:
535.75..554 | -0.047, 6.35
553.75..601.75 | 0.069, 5.48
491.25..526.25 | 0.215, 5.21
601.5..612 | 0.059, 5.29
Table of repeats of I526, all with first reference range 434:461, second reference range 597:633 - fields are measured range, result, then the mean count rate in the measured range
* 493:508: 0.48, 4.03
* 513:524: -0.06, 6.48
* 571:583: -0.11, 6.17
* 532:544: -0.10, 6.52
